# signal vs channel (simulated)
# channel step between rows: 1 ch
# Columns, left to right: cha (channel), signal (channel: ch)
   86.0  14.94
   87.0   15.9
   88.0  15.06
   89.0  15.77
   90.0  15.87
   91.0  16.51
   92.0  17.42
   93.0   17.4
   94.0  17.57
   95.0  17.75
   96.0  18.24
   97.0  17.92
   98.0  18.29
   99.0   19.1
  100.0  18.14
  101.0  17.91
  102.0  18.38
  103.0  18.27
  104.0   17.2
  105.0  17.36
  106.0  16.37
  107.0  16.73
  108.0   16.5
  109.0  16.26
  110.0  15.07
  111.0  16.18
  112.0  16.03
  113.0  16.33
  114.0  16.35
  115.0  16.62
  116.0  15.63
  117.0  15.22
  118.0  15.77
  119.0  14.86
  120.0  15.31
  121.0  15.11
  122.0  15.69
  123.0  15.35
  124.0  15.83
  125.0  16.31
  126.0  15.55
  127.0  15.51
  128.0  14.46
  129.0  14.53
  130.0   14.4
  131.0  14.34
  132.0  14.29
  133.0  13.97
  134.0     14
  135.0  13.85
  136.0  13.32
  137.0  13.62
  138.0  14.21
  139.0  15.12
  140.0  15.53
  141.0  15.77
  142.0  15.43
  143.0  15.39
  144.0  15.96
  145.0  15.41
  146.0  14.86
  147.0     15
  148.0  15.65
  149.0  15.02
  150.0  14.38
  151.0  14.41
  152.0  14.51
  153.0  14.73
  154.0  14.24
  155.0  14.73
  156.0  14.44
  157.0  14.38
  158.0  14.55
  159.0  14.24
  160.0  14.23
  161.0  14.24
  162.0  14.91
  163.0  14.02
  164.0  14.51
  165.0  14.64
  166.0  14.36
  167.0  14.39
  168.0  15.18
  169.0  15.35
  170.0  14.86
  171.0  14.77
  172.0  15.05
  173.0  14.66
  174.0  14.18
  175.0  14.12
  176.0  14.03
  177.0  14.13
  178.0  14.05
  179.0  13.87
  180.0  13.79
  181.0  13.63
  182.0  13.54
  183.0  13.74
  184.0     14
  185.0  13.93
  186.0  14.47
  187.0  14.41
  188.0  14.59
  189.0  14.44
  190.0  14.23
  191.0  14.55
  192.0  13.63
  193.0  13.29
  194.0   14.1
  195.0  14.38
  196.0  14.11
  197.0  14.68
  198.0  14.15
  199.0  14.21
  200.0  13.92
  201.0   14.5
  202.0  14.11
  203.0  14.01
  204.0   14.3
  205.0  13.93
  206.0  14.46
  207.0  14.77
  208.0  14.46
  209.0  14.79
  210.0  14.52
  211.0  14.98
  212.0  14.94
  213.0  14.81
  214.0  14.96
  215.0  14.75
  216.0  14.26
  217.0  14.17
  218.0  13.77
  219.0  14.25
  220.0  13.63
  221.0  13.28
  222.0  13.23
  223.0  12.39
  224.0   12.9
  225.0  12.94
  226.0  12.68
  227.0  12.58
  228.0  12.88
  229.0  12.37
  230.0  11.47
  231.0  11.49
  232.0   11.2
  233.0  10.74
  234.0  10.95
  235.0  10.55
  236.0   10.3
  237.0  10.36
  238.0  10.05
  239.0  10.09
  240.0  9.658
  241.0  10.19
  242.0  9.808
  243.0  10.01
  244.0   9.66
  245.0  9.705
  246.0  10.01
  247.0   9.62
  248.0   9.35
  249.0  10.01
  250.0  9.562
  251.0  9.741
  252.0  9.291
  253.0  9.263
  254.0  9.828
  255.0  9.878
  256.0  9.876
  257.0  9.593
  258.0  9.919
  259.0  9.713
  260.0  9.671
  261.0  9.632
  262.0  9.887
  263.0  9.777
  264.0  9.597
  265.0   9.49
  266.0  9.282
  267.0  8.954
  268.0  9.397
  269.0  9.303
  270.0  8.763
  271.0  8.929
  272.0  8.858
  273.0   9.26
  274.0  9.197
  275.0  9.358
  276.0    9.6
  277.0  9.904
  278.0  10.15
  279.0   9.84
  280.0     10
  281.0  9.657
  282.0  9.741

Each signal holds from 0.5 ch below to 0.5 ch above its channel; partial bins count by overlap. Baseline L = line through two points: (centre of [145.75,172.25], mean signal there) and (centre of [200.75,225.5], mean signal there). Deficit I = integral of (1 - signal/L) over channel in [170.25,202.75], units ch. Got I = 0.5 ch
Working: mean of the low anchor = 14.6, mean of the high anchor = 14.1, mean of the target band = 14.2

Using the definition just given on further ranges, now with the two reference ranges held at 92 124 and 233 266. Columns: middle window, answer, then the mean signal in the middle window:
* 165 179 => -0.9 ch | 14.5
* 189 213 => -4.2 ch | 14.3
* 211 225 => -3.1 ch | 14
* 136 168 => -0.3 ch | 14.7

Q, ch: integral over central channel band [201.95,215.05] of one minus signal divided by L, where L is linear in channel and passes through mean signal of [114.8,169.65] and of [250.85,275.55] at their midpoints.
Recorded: -2.95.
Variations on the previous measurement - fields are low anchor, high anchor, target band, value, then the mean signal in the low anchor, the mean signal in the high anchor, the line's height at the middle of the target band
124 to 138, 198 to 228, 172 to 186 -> 0.18 ch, 14.5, 14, 14.2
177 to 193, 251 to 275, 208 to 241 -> -2.55 ch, 14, 9.45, 11.7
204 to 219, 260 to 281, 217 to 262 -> 4.67 ch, 14.5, 9.47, 12.1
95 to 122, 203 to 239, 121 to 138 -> 1.45 ch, 16.7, 13.1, 16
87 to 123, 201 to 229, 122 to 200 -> 3.74 ch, 16.7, 13.9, 15.3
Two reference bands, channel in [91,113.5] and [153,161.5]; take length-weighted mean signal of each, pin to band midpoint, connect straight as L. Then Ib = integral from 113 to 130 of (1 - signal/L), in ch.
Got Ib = 0.8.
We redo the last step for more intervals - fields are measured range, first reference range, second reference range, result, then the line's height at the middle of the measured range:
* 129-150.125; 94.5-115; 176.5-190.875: 1.4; 15.8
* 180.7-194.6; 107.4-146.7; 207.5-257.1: -0.9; 13.2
